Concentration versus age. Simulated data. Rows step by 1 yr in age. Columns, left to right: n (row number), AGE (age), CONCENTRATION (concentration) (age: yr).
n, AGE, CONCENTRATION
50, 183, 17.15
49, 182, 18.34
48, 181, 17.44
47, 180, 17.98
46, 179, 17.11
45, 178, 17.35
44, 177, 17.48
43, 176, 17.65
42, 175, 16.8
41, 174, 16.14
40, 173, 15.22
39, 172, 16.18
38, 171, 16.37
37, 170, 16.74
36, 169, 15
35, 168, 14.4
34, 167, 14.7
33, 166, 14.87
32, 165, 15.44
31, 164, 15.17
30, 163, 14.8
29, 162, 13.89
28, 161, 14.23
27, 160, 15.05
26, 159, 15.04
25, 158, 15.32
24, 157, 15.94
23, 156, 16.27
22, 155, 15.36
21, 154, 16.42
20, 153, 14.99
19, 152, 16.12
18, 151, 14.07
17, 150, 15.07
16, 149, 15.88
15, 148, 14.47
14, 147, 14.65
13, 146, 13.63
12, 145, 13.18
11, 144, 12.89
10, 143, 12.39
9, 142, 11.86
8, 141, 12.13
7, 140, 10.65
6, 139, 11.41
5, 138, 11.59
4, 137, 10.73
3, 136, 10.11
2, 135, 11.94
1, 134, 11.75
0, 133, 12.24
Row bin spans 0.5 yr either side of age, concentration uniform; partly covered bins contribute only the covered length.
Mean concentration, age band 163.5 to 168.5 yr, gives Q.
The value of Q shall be 14.9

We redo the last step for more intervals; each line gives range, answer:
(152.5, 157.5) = 15.8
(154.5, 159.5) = 15.6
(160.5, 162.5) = 14.1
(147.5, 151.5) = 14.9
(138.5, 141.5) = 11.4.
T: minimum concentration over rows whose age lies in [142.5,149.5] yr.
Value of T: 12.39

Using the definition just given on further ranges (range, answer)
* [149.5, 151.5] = 14.07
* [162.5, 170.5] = 14.4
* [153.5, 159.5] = 15.04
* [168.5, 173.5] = 15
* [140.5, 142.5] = 11.86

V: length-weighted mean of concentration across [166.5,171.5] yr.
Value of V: 15.4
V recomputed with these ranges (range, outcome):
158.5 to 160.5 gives 15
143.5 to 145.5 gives 13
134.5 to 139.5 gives 11.2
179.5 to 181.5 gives 17.7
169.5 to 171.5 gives 16.6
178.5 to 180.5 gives 17.5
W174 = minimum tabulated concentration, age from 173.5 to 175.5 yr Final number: 16.14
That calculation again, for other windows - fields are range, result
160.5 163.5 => 13.89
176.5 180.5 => 17.11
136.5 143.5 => 10.65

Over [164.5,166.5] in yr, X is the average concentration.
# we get 15.2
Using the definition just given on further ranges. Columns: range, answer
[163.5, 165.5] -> 15.3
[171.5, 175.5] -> 16.1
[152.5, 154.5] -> 15.7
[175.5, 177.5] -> 17.6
